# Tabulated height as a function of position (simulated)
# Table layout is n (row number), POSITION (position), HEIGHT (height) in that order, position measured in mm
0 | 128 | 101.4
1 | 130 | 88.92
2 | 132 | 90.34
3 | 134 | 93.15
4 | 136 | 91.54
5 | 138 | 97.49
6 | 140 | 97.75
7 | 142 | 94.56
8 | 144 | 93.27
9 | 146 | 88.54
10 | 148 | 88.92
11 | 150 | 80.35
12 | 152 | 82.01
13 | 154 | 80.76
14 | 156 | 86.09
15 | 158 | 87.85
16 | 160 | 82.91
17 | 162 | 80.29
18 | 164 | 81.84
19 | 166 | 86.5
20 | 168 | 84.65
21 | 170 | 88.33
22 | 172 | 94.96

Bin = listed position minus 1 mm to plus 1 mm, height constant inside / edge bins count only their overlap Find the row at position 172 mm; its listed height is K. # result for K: 94.96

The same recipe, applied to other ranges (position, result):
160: 82.91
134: 93.15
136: 91.54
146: 88.54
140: 97.75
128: 101.4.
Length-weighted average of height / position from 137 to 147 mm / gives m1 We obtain 94.3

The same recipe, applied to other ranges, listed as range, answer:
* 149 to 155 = 81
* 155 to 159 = 87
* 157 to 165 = 83.2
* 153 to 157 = 83.4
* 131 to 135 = 91.7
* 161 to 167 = 82.9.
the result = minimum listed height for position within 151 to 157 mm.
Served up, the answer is 80.76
